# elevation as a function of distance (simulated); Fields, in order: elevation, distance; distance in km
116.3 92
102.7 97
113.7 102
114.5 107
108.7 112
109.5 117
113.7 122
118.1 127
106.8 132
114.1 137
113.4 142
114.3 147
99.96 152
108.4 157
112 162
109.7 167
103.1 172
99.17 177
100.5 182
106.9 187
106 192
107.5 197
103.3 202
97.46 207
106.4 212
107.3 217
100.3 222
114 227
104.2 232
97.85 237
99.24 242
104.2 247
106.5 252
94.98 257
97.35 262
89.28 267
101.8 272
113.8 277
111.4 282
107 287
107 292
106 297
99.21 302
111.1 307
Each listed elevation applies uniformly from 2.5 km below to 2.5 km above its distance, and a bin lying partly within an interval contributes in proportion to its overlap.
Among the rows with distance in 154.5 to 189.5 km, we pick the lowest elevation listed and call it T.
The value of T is 99.17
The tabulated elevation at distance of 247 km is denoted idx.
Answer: 104.2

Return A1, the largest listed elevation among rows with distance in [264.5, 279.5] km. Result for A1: 113.8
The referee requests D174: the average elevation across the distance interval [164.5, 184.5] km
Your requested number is 103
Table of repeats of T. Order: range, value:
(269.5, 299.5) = 101.8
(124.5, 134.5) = 106.8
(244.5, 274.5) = 89.28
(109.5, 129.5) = 108.7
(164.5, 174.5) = 103.1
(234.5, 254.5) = 97.85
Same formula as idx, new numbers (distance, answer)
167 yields 109.7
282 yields 111.4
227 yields 114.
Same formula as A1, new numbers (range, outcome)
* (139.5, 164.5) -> 114.3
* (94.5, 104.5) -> 113.7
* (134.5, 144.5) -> 114.1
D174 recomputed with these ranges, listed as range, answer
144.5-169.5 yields 109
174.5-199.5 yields 104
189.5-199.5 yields 107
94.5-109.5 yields 110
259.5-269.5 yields 93.3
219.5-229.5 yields 107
